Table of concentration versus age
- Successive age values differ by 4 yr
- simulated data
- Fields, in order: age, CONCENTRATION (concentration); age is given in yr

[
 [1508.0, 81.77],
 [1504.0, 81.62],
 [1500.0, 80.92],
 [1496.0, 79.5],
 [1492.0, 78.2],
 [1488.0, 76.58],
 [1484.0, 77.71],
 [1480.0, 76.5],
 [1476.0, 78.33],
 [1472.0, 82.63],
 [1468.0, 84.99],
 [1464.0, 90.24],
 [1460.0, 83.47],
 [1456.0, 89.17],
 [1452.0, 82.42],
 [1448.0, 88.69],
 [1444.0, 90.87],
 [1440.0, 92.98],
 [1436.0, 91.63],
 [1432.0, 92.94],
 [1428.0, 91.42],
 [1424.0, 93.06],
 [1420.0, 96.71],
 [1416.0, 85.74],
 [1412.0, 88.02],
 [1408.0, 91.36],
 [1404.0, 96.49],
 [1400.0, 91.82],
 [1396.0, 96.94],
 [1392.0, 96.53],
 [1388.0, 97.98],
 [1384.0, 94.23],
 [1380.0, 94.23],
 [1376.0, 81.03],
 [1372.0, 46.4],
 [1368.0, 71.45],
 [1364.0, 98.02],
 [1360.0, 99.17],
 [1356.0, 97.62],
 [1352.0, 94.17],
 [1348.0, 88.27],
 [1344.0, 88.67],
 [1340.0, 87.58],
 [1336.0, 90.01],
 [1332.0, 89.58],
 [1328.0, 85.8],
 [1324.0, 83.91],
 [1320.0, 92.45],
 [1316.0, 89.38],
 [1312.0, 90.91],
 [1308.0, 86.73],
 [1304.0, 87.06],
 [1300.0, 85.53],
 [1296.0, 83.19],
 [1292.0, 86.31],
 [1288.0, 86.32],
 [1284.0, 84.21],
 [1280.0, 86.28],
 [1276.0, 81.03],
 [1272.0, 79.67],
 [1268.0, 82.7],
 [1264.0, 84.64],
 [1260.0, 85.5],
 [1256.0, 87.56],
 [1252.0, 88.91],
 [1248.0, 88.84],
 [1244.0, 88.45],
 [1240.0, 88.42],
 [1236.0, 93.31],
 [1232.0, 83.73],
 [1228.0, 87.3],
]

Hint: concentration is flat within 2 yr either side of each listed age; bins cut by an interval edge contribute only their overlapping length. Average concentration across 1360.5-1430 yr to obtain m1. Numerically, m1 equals 89.1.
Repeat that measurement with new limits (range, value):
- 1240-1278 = 85.4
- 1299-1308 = 86.5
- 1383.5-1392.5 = 96.5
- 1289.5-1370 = 88.8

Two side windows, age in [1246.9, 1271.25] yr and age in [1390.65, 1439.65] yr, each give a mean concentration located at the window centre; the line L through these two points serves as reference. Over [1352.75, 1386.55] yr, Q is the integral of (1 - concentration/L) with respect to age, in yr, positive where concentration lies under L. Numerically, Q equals 1.82 yr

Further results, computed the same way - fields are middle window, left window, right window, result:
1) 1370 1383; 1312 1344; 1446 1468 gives 1.8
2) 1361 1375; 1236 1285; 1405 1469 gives 2.2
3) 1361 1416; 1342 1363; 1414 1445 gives 2.8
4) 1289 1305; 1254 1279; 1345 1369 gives 0.2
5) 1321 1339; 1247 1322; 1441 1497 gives -0.5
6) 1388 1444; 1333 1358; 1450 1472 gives -3.2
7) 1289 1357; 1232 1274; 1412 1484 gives -1.2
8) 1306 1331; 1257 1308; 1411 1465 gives -0.7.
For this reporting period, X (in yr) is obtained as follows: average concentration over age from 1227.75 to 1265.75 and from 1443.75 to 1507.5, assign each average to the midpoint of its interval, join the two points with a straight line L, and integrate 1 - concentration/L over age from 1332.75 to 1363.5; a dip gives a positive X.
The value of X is -2.5 yr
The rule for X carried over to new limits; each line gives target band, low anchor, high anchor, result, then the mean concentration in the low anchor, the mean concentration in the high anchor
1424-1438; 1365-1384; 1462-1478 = -1.9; 76.8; 84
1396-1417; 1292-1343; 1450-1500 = -1.8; 87.6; 81.6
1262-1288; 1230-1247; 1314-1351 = 1.5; 88.5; 88.6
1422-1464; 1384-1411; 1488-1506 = -0.8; 94.9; 79.7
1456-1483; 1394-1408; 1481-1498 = -0.4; 94.6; 77.9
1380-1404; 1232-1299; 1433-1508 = -3.1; 85.9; 83.8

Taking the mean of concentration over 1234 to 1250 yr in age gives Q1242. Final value 89.8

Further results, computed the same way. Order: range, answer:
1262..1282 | 82.9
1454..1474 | 86.1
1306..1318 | 89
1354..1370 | 91.6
